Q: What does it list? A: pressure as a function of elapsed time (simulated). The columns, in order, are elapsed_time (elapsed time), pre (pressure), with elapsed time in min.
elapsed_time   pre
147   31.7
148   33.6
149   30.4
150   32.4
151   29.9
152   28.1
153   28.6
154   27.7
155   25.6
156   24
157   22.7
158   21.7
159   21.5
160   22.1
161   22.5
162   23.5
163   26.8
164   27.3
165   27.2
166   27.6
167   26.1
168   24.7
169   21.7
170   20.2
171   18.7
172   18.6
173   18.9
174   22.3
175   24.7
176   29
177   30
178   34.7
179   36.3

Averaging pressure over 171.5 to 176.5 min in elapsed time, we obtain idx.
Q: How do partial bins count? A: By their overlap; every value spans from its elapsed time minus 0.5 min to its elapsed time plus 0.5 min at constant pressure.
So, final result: 22.7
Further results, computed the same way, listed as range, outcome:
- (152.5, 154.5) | 28.1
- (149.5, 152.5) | 30.1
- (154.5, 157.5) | 24.1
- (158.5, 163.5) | 23.3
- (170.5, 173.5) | 18.7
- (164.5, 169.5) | 25.5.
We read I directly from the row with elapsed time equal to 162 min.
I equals 23.5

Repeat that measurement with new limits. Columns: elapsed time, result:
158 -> 21.7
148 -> 33.6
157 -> 22.7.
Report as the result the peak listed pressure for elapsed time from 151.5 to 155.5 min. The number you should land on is 28.6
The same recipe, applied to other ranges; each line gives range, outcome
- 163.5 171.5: 27.6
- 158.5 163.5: 26.8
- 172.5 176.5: 29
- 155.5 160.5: 24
